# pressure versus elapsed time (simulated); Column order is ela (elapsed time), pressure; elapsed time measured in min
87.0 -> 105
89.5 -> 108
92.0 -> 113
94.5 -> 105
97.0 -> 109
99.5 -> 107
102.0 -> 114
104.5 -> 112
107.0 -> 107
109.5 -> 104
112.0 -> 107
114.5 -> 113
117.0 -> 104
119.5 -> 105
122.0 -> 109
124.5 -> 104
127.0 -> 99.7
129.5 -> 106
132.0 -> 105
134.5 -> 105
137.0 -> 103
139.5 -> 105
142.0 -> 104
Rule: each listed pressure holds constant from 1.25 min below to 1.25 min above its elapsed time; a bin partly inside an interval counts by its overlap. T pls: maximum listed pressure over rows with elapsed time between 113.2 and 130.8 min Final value 113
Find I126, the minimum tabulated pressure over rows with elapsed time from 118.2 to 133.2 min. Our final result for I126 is 99.7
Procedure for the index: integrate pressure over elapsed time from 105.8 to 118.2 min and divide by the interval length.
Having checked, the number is 107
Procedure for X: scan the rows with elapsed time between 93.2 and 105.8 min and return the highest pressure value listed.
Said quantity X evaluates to 114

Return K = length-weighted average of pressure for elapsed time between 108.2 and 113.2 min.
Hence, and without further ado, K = 106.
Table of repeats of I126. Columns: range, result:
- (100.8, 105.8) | 112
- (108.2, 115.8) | 104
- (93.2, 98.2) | 105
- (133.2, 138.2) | 103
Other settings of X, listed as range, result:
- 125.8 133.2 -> 106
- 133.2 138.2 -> 105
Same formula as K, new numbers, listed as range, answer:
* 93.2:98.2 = 107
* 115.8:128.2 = 104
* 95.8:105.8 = 110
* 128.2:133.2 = 105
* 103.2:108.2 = 110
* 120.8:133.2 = 105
